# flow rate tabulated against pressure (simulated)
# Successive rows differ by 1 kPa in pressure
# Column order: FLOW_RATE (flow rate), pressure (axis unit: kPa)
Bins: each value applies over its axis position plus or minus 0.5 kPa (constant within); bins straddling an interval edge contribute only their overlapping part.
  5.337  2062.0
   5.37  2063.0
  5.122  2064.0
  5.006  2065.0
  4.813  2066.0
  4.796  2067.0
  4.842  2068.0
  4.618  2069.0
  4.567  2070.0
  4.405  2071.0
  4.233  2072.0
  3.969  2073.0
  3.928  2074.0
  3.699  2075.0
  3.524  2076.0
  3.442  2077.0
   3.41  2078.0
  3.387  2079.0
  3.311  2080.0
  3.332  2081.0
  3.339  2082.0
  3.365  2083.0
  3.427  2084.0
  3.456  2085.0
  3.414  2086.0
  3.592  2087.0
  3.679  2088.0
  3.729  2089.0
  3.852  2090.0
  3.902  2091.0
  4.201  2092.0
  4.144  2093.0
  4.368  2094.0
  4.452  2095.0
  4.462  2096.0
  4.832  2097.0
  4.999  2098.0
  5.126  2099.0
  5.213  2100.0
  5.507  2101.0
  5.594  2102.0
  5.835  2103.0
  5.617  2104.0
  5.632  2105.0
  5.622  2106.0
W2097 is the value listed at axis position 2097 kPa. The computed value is 4.832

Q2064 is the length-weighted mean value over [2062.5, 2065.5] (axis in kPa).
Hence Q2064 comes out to 5.17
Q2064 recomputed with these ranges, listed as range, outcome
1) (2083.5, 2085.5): 3.44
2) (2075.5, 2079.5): 3.44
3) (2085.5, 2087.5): 3.5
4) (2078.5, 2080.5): 3.35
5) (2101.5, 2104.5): 5.68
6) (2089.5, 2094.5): 4.09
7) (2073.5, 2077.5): 3.65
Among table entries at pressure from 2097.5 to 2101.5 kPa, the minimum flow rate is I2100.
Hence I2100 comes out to 4.999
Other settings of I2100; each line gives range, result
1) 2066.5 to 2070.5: 4.567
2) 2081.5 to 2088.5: 3.339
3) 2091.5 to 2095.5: 4.144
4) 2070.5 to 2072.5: 4.233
